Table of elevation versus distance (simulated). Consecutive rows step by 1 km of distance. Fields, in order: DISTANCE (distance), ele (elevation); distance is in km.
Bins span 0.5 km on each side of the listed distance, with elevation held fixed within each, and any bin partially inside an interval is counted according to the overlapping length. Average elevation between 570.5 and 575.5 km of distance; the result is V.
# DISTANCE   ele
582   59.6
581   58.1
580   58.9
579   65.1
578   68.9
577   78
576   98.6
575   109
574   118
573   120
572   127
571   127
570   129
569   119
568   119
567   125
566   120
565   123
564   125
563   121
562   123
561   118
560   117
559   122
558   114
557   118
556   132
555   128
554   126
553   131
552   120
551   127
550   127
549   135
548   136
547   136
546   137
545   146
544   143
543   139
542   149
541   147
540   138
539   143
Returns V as 120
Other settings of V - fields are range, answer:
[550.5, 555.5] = 126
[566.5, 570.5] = 123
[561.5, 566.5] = 122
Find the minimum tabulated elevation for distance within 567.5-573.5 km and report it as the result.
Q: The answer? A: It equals 119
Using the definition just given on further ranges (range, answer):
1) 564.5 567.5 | 120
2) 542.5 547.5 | 136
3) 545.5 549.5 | 135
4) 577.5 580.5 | 58.9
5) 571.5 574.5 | 118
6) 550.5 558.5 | 114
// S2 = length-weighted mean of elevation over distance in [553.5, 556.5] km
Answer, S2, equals 129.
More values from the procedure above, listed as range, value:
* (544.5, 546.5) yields 142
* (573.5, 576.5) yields 109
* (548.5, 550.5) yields 131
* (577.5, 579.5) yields 67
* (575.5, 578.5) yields 81.8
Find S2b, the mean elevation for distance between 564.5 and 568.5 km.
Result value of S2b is 122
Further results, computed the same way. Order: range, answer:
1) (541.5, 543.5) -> 144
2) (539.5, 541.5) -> 142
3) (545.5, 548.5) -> 136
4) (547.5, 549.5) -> 136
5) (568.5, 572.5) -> 126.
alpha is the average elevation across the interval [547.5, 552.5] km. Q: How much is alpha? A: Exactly 129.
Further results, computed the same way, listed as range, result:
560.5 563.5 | 121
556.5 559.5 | 118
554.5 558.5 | 123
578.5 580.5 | 62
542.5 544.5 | 141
